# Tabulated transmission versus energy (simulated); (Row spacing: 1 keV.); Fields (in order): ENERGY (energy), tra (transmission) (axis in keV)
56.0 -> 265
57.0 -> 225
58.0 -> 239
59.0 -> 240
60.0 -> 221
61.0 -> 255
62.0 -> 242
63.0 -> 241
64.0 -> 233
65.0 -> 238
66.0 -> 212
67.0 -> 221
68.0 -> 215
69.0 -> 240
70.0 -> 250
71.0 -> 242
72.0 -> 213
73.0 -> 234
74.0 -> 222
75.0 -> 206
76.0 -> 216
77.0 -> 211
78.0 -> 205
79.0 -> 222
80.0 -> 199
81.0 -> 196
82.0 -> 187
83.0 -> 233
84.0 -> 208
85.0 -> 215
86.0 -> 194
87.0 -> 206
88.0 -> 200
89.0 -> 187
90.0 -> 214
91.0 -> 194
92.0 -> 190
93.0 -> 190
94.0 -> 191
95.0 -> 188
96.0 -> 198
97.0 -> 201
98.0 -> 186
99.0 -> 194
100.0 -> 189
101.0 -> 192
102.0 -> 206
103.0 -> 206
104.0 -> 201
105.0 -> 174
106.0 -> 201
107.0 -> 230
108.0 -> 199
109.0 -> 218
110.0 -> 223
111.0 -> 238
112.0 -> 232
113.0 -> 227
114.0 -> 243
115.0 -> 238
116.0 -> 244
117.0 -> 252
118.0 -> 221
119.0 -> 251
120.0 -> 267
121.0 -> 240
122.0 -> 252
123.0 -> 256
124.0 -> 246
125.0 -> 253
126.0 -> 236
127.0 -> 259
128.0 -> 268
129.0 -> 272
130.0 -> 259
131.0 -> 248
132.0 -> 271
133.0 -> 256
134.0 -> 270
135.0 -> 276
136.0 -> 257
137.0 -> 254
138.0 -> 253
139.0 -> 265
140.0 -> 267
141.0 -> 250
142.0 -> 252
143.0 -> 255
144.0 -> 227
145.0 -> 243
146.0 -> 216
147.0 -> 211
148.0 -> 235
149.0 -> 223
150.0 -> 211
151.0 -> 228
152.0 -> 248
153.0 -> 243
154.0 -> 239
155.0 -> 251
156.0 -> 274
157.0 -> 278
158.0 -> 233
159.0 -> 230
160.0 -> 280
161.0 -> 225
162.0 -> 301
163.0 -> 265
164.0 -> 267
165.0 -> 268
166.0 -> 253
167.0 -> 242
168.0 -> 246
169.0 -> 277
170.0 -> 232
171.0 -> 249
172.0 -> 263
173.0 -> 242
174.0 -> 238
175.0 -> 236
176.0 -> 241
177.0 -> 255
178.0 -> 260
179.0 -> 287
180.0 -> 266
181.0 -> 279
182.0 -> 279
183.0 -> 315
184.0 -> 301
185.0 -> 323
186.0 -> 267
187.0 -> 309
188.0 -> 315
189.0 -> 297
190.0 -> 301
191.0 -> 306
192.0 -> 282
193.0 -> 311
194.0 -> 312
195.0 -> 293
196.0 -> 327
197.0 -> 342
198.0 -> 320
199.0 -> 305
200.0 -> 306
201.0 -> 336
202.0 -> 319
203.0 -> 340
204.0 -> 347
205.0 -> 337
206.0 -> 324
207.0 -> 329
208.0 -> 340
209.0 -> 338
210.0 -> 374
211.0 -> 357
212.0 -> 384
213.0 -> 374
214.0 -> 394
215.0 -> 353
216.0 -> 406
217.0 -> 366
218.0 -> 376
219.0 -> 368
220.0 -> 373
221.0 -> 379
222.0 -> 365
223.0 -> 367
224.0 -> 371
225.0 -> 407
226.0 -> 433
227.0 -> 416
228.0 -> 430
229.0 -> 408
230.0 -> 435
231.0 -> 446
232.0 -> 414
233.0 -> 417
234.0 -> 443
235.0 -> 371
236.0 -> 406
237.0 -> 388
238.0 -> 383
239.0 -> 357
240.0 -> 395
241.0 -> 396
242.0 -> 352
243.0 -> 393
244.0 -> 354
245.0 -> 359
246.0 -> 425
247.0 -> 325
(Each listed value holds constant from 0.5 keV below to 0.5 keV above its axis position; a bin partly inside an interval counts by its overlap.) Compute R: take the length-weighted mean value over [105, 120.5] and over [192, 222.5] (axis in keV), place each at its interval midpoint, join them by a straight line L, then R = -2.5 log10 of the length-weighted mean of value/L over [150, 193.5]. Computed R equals 0.14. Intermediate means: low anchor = 230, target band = 267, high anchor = 345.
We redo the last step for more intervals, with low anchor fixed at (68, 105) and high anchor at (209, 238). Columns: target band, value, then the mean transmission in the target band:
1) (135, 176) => 0.20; 248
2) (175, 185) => 0.20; 276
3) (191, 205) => 0.13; 319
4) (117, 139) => 0.03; 256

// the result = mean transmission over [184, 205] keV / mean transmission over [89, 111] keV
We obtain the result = 1.6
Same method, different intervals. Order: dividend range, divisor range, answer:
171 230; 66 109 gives 1.59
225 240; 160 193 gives 1.51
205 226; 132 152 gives 1.50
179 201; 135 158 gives 1.24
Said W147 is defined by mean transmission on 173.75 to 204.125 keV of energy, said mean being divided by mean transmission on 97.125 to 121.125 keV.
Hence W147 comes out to 1.4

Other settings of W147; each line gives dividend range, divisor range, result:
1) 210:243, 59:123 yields 1.80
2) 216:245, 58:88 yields 1.78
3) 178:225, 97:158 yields 1.40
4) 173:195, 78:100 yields 1.42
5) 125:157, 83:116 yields 1.21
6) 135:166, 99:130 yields 1.08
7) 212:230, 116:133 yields 1.54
